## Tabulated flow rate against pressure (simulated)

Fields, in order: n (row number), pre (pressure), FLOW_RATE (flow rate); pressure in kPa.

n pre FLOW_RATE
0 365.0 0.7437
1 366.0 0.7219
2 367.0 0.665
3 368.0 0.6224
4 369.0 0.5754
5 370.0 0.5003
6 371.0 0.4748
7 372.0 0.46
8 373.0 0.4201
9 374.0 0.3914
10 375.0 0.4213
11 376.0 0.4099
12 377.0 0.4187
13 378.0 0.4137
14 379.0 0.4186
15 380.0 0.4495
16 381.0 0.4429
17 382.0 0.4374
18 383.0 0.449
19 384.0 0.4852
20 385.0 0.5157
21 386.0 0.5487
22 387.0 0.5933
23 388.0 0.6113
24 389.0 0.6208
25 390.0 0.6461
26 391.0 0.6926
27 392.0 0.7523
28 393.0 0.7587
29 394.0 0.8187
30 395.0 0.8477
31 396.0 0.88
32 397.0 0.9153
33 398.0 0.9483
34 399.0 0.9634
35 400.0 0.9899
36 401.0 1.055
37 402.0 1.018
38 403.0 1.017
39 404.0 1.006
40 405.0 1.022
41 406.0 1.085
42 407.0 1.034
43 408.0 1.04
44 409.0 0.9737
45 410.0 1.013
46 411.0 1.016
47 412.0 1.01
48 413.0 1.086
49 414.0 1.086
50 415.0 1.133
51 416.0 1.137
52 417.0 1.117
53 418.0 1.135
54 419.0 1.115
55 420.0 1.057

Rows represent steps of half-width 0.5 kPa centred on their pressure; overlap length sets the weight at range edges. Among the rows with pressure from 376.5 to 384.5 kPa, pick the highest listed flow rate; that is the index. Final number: 0.4852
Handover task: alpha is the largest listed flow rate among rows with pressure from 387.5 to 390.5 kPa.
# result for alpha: 0.6461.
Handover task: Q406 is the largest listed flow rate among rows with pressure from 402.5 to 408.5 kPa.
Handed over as 1.085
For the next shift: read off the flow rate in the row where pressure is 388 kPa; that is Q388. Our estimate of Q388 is 0.6113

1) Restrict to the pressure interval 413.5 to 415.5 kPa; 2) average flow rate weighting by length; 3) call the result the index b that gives 1.11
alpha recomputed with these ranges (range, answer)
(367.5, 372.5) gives 0.6224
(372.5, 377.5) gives 0.4213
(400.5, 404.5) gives 1.055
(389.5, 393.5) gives 0.7587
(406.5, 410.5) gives 1.04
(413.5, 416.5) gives 1.137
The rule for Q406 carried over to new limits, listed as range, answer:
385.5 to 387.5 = 0.5933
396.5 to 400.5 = 0.9899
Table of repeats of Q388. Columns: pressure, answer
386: 0.5487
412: 1.01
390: 0.6461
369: 0.5754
